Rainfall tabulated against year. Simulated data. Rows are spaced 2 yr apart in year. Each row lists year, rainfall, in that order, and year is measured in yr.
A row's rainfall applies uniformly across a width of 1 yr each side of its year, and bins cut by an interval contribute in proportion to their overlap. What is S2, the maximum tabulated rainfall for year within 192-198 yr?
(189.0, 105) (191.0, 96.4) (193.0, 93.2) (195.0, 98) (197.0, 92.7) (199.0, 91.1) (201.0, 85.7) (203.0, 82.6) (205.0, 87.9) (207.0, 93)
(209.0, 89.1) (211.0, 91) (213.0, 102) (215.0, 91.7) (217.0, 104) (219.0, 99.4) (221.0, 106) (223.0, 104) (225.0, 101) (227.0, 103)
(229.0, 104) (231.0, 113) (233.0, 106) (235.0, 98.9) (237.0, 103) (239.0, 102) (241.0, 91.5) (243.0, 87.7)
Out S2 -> 98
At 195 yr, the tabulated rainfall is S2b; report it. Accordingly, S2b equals 98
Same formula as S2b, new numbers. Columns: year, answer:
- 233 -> 106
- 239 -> 102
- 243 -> 87.7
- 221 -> 106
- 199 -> 91.1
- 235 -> 98.9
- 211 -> 91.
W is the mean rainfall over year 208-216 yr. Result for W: 93.4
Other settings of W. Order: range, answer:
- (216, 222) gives 103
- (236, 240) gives 102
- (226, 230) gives 104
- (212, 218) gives 99.2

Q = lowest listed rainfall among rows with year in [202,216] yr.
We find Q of 82.6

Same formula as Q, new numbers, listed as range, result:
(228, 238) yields 98.9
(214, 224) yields 91.7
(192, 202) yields 85.7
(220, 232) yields 101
